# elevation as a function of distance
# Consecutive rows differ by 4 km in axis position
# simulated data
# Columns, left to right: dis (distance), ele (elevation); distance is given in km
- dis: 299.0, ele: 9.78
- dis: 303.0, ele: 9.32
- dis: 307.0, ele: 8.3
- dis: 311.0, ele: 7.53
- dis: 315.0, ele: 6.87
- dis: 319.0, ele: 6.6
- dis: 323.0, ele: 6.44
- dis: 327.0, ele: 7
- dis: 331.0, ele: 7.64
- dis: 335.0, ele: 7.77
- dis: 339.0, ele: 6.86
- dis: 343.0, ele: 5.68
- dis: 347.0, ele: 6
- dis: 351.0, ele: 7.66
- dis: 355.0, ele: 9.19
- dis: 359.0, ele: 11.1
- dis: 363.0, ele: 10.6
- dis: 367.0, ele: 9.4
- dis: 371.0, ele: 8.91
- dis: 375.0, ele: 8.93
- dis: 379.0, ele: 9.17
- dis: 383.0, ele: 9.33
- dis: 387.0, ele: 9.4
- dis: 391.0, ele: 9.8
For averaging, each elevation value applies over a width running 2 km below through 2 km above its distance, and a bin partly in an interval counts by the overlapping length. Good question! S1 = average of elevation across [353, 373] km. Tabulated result 9.84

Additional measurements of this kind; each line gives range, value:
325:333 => 7.32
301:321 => 7.72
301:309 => 8.81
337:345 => 6.27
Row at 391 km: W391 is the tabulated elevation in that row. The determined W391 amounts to 9.8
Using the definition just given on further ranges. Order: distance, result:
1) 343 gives 5.68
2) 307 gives 8.3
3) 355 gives 9.19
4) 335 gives 7.77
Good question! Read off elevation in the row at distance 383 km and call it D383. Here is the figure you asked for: 9.33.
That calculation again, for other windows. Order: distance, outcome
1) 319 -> 6.6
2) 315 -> 6.87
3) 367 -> 9.4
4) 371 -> 8.91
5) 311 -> 7.53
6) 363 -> 10.6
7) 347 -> 6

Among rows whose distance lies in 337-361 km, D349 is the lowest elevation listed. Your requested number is 5.68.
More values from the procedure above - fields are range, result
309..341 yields 6.44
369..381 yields 8.91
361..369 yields 9.4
